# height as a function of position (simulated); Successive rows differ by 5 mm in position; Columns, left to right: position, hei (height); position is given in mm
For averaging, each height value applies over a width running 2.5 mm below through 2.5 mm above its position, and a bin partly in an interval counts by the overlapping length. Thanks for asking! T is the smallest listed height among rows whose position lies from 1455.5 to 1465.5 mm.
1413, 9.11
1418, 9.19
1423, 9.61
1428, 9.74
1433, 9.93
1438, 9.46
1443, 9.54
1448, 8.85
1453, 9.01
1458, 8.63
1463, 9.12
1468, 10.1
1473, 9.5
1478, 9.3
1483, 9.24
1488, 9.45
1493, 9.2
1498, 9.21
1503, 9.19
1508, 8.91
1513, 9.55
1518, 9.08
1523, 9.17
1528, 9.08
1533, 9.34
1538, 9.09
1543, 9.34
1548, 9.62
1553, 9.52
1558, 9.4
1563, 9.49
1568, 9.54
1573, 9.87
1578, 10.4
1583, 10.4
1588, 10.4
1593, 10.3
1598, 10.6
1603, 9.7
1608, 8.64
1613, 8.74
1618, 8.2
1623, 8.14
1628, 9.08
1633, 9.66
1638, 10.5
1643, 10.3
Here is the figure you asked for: 8.63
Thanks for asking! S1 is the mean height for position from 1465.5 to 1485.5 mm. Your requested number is 9.54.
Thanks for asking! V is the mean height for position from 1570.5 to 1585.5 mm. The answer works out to 10.2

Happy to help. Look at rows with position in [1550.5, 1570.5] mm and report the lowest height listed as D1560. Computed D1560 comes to 9.4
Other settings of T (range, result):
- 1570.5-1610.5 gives 8.64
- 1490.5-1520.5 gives 8.91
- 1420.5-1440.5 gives 9.46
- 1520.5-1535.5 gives 9.08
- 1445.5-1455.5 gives 8.85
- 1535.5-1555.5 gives 9.09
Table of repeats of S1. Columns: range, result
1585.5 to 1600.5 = 10.4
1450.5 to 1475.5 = 9.27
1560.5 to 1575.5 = 9.63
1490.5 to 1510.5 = 9.13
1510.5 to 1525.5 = 9.27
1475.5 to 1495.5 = 9.3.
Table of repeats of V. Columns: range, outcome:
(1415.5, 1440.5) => 9.59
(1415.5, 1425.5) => 9.4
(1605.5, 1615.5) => 8.69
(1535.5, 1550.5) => 9.35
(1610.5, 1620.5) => 8.47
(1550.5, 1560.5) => 9.46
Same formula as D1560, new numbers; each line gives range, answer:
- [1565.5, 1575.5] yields 9.54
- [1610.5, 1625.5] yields 8.14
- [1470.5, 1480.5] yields 9.3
